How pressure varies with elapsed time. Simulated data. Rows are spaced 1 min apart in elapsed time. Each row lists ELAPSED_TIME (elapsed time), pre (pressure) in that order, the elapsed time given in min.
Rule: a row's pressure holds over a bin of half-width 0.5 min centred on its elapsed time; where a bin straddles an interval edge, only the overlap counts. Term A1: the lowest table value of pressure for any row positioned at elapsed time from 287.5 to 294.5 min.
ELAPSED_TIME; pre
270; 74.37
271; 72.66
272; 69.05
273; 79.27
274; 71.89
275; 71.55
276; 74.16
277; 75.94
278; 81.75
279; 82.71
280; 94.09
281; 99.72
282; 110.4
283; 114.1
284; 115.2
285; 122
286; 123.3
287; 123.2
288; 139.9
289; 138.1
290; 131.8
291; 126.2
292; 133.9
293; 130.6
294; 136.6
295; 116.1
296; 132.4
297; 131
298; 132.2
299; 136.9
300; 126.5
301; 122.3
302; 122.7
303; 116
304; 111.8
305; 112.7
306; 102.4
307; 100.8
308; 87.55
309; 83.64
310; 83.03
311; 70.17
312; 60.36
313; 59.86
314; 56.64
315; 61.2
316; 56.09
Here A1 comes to 126.2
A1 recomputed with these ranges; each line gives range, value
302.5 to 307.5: 100.8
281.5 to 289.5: 110.4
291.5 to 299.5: 116.1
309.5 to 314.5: 56.64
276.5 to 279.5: 75.94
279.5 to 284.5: 94.09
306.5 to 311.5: 70.17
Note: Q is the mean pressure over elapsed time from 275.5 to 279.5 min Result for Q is 78.6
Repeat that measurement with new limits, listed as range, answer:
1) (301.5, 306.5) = 113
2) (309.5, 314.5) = 66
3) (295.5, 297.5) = 132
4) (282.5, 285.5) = 117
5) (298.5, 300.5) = 132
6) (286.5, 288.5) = 132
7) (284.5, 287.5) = 123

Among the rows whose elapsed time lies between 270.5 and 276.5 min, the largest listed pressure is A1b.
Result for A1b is 79.27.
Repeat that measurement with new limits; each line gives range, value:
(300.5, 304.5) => 122.7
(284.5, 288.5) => 139.9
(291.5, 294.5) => 136.6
